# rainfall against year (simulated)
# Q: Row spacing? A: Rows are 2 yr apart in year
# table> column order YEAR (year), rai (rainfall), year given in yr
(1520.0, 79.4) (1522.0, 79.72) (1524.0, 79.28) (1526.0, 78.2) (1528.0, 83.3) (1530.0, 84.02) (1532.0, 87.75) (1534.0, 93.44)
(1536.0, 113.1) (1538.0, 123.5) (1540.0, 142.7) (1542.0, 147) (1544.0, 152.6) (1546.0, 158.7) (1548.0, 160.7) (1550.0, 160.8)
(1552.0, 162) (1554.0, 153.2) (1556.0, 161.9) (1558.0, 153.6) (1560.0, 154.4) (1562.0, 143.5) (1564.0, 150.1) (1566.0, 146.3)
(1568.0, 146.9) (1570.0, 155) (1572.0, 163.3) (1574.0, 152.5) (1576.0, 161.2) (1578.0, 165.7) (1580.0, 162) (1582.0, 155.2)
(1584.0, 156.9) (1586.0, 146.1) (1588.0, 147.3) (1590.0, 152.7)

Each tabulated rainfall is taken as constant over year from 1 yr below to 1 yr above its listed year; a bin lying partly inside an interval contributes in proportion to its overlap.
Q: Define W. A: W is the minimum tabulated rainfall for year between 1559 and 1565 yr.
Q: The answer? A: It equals 143.5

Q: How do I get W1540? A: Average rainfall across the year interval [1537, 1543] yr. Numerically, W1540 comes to 138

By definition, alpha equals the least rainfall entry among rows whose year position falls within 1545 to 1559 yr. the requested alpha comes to 153.2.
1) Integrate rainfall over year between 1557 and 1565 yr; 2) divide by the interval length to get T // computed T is 150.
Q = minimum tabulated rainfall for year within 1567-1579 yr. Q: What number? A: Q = 146.9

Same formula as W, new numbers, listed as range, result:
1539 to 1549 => 142.7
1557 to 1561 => 153.6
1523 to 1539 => 78.2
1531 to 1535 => 87.75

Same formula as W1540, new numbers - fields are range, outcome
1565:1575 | 153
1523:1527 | 78.7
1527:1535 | 87.1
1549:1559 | 158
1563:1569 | 148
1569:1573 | 159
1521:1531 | 80.9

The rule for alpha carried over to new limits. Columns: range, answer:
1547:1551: 160.7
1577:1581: 162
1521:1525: 79.28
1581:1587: 146.1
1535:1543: 113.1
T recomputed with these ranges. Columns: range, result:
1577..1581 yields 164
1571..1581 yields 161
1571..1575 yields 158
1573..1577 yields 157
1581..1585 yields 156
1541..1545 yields 150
